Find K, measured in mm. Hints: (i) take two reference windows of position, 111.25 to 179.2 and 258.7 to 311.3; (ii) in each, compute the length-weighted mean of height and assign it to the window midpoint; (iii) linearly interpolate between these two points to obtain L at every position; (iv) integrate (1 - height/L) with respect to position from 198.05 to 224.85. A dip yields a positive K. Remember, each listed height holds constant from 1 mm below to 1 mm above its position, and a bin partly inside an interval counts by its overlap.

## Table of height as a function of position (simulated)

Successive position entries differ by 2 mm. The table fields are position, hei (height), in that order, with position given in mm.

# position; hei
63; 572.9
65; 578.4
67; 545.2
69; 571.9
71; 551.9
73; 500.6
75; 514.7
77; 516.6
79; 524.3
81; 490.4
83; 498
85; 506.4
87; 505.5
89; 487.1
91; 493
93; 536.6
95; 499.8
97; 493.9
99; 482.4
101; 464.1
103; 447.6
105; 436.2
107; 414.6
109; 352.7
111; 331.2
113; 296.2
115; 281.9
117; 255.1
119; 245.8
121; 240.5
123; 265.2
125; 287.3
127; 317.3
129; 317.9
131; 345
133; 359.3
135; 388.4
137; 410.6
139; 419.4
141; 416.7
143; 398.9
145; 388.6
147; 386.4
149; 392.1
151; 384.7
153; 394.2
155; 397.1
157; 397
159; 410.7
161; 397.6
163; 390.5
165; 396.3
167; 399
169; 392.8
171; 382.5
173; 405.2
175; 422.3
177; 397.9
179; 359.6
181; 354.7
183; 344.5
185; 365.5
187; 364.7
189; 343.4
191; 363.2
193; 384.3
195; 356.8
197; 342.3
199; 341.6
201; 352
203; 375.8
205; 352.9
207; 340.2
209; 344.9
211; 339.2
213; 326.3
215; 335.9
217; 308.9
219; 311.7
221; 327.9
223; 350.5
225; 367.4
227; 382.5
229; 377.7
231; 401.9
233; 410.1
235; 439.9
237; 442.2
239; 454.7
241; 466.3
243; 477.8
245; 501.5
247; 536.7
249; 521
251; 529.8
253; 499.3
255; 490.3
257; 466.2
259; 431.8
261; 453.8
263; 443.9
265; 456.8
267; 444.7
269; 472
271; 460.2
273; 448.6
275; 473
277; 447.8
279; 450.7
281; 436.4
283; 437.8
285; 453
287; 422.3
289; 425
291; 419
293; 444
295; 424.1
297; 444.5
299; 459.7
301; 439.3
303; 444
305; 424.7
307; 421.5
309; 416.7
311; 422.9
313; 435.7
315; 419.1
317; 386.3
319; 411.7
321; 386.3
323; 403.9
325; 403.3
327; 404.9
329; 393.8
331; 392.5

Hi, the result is 4.02 mm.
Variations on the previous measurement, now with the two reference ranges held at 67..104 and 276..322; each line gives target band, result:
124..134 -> 3.4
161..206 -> 9.4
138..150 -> 2.1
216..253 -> 2.2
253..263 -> -0.4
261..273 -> -0.4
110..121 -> 4.8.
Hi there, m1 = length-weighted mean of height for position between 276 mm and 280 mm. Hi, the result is 449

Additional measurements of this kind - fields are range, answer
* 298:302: 450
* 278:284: 442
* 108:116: 316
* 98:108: 449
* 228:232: 390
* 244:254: 518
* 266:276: 460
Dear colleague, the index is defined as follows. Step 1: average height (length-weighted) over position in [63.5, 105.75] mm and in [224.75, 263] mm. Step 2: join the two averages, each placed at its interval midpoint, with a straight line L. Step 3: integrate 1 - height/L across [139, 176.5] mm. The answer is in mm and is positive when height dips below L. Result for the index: 6.7 mm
